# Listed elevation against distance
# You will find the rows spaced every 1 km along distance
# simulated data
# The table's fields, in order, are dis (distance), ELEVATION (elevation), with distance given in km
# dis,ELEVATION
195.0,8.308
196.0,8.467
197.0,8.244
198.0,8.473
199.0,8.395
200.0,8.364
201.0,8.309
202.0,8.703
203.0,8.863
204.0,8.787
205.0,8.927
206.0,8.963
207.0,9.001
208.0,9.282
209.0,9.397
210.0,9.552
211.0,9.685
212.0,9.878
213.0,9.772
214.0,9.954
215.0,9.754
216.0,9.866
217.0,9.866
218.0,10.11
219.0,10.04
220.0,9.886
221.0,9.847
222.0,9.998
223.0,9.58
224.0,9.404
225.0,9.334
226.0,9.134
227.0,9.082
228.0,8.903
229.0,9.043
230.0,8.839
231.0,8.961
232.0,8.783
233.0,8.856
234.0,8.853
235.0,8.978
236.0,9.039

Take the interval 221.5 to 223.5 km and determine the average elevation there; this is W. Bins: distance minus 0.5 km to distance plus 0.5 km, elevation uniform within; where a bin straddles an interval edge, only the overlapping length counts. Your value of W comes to 9.79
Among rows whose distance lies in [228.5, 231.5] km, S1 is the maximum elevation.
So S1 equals 9.043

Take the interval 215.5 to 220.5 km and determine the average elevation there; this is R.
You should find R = 9.95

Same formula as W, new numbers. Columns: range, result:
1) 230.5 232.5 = 8.87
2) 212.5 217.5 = 9.84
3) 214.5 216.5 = 9.81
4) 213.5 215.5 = 9.85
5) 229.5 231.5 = 8.9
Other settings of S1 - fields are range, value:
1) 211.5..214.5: 9.954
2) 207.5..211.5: 9.685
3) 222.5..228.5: 9.58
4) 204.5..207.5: 9.001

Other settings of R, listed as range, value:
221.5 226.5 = 9.49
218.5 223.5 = 9.87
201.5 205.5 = 8.82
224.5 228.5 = 9.11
